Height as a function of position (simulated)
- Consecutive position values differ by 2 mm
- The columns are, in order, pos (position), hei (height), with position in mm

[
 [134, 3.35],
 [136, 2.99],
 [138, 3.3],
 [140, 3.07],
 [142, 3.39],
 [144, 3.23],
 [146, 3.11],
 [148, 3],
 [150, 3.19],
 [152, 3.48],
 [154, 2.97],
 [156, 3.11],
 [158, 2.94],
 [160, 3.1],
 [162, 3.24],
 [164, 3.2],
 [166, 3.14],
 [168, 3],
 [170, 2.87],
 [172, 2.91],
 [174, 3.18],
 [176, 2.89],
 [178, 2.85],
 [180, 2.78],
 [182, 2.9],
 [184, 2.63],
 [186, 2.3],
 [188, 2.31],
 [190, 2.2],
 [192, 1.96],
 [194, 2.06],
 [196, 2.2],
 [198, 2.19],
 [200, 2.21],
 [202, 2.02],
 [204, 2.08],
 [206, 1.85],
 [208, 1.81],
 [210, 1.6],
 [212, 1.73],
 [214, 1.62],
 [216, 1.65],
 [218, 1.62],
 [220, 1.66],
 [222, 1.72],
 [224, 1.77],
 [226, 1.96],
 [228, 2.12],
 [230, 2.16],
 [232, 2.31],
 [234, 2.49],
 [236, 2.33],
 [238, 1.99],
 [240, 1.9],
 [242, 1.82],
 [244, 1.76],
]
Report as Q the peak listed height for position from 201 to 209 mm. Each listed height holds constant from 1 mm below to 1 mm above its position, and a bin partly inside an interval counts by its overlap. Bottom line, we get 2.08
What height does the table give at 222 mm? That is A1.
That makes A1 1.72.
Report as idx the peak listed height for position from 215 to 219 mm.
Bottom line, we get 1.65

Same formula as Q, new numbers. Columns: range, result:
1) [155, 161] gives 3.11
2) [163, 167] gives 3.2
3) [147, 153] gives 3.48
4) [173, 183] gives 3.18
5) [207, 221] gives 1.81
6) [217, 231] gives 2.16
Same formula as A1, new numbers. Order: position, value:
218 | 1.62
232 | 2.31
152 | 3.48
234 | 2.49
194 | 2.06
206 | 1.85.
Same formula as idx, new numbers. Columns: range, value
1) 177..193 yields 2.9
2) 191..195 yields 2.06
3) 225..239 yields 2.49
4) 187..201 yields 2.31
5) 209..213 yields 1.73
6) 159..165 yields 3.24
